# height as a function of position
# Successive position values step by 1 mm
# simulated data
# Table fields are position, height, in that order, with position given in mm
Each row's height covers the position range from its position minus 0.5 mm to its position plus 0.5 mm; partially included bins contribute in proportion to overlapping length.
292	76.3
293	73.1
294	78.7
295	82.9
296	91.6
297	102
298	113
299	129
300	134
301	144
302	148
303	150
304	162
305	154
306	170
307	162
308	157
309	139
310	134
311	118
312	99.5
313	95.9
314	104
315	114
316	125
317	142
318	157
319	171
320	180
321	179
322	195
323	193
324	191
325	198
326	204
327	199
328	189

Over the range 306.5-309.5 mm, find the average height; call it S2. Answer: 153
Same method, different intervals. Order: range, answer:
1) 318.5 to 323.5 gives 184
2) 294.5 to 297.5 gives 92.2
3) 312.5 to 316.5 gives 110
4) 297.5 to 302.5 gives 134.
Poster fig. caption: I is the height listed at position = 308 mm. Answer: 157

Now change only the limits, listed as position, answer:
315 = 114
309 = 139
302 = 148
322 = 195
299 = 129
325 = 198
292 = 76.3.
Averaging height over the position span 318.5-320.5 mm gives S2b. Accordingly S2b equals 176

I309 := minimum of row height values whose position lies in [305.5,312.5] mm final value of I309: 99.5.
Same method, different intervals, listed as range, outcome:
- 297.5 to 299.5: 113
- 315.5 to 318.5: 125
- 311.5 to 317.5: 95.9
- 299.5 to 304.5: 134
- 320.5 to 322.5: 179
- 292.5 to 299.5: 73.1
